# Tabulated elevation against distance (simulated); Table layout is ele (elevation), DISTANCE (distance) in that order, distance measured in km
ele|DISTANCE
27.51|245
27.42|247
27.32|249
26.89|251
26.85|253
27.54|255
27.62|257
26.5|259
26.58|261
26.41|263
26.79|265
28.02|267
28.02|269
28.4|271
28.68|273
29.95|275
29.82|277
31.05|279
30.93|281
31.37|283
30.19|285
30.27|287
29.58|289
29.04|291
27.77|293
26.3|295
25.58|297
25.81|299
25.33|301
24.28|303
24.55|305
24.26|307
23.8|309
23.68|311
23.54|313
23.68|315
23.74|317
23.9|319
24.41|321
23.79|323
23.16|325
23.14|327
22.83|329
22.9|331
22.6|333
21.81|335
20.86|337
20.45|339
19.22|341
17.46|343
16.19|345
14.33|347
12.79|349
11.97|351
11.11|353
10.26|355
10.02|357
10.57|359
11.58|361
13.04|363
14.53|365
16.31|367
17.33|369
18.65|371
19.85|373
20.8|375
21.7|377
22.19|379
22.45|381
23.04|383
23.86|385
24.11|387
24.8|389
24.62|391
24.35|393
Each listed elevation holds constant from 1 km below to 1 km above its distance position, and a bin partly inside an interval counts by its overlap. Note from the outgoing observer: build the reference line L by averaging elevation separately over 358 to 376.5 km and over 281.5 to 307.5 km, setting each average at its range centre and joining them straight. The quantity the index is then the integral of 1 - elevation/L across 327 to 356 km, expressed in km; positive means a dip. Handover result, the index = 3.7 km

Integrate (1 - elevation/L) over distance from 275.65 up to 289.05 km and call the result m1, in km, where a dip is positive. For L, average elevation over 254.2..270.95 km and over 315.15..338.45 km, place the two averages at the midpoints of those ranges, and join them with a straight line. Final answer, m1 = -2.36 km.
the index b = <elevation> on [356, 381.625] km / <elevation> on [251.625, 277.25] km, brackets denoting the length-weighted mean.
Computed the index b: 0.6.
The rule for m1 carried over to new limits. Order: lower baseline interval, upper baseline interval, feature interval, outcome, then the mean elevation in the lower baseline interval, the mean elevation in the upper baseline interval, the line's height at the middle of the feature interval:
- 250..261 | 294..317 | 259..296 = -4.1 km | 27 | 24.6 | 26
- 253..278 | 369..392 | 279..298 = -1.7 km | 27.8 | 22.2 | 26.7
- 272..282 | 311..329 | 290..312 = 0.8 km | 30.1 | 23.6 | 26.5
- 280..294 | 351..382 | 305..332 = 0.7 km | 29.9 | 15.9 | 24.3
